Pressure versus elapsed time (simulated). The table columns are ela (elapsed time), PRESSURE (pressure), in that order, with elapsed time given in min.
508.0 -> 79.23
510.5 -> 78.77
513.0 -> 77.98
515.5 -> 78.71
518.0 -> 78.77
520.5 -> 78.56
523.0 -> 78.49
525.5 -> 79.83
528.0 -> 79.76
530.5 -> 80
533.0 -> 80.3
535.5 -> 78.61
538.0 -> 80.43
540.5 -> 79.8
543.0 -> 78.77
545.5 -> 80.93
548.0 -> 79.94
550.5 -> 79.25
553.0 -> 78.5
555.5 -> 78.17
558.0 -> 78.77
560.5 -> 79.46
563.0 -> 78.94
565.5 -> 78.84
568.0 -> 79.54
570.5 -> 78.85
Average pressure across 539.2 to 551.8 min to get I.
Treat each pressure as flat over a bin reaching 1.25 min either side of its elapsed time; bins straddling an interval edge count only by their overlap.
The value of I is 79.7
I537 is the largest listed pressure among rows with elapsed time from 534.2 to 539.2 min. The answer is 80.43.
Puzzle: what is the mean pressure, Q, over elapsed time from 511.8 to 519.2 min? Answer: 78.5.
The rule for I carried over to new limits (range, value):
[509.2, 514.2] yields 78.4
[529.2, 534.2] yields 80.1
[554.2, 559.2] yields 78.5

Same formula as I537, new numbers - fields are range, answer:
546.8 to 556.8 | 79.94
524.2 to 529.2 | 79.83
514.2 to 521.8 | 78.77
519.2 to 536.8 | 80.3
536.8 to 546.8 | 80.93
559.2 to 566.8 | 79.46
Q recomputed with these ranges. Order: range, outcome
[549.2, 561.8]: 78.8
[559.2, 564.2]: 79.2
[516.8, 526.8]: 78.9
